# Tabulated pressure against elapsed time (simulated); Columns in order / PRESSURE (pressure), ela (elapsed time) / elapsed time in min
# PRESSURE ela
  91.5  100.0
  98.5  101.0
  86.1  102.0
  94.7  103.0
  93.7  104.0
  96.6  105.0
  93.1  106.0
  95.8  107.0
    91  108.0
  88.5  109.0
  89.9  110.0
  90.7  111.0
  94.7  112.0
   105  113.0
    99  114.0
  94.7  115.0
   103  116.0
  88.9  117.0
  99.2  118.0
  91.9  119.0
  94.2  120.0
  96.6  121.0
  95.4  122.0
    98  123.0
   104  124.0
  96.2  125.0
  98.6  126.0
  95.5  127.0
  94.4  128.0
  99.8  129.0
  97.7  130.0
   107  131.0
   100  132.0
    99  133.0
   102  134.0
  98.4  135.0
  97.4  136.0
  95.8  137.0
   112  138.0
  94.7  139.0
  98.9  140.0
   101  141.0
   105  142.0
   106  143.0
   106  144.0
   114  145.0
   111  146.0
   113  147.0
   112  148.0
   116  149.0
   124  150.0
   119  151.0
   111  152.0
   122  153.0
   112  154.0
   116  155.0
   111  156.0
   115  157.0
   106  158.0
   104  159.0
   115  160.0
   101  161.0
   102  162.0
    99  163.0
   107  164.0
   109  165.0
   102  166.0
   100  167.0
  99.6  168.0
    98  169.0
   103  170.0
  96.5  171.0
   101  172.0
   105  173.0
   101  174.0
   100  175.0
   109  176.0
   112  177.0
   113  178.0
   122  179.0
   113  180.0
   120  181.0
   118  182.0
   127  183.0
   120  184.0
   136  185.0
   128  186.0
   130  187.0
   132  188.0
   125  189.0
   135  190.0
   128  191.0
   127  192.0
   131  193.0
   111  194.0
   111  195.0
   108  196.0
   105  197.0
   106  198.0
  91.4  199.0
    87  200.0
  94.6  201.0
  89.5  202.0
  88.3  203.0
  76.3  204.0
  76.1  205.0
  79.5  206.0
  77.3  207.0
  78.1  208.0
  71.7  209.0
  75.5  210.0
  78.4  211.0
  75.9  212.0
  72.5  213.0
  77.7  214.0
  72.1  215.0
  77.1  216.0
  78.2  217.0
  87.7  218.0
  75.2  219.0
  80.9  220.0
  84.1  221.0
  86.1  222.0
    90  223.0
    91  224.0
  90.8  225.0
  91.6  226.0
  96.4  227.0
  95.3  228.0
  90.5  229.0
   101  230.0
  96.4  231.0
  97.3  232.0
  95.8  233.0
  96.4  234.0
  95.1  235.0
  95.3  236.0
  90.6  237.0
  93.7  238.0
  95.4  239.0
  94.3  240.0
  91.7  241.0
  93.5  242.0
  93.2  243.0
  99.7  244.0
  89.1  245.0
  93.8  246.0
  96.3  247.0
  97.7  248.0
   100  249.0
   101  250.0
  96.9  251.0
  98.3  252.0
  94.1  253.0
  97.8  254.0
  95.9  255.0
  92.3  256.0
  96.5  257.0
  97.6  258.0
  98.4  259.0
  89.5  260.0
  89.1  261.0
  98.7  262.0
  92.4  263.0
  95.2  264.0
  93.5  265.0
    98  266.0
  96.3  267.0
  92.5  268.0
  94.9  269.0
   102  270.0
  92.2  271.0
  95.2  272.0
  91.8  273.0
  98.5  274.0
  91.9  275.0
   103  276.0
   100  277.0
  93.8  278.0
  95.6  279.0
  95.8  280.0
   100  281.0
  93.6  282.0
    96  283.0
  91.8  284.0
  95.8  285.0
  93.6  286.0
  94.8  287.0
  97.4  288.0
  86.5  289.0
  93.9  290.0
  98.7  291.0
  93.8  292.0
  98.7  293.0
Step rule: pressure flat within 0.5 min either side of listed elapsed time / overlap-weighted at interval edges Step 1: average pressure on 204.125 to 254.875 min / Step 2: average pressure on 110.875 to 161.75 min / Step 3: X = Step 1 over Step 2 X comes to 0.9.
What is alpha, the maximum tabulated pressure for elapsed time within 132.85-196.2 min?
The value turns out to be 136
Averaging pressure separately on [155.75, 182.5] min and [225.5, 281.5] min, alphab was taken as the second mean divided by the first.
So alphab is 0.90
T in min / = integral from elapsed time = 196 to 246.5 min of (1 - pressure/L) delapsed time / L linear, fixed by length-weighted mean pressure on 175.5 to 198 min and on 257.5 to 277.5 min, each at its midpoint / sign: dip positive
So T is 9.8 min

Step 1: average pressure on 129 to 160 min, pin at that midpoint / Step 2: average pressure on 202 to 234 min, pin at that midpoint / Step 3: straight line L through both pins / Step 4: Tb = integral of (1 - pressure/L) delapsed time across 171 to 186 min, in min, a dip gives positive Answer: -2.7 min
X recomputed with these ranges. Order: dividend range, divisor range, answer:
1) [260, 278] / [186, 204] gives 0.86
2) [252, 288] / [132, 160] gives 0.88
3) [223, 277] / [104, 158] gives 0.93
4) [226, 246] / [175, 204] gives 0.83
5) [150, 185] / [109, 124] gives 1.14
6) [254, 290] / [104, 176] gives 0.93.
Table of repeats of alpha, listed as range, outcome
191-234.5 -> 131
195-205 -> 111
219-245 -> 101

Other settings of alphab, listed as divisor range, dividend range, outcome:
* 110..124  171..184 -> 1.16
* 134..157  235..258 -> 0.88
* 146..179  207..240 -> 0.80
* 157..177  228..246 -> 0.91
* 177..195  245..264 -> 0.77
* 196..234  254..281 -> 1.11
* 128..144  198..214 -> 0.81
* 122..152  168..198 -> 1.11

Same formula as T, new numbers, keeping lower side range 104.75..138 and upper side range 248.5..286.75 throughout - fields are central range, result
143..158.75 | -2.73 min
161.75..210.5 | -4.65 min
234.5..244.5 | 0.18 min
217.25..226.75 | 0.96 min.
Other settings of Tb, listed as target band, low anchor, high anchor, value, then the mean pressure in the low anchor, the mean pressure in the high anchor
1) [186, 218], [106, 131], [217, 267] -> -0.6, 96.1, 93.6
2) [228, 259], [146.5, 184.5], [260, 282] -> 1.1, 110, 95.5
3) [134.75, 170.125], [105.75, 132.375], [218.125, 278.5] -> -4.2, 96.4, 94.2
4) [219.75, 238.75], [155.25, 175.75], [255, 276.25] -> 1.1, 104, 95.1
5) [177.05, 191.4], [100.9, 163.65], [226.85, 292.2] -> -3.6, 102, 95.4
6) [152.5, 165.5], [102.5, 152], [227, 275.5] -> -1.3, 100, 95.3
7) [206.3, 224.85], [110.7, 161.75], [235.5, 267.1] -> 3.4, 104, 95.2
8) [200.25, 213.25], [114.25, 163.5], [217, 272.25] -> 2.4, 104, 93.7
